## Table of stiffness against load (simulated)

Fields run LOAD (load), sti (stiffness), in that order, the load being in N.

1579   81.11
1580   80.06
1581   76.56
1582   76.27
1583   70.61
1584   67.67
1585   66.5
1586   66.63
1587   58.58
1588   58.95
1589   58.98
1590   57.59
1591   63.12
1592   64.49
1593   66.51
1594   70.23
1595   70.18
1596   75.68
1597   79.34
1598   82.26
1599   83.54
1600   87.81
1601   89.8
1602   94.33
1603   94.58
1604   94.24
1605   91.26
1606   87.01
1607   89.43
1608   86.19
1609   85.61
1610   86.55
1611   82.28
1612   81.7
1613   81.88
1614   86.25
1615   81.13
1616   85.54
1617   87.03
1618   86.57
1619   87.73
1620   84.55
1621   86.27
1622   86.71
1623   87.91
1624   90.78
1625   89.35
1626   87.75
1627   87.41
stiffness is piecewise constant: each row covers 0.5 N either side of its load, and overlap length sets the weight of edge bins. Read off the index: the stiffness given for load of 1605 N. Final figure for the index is 91.26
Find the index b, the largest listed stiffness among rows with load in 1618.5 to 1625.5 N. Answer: 90.78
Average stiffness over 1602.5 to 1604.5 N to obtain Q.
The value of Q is 94.4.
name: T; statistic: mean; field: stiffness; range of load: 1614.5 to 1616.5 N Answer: 83.3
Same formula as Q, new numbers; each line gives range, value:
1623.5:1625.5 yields 90.1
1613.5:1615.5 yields 83.7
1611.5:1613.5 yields 81.8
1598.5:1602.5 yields 88.9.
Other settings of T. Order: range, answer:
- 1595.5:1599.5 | 80.2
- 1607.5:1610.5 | 86.1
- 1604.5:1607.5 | 89.2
